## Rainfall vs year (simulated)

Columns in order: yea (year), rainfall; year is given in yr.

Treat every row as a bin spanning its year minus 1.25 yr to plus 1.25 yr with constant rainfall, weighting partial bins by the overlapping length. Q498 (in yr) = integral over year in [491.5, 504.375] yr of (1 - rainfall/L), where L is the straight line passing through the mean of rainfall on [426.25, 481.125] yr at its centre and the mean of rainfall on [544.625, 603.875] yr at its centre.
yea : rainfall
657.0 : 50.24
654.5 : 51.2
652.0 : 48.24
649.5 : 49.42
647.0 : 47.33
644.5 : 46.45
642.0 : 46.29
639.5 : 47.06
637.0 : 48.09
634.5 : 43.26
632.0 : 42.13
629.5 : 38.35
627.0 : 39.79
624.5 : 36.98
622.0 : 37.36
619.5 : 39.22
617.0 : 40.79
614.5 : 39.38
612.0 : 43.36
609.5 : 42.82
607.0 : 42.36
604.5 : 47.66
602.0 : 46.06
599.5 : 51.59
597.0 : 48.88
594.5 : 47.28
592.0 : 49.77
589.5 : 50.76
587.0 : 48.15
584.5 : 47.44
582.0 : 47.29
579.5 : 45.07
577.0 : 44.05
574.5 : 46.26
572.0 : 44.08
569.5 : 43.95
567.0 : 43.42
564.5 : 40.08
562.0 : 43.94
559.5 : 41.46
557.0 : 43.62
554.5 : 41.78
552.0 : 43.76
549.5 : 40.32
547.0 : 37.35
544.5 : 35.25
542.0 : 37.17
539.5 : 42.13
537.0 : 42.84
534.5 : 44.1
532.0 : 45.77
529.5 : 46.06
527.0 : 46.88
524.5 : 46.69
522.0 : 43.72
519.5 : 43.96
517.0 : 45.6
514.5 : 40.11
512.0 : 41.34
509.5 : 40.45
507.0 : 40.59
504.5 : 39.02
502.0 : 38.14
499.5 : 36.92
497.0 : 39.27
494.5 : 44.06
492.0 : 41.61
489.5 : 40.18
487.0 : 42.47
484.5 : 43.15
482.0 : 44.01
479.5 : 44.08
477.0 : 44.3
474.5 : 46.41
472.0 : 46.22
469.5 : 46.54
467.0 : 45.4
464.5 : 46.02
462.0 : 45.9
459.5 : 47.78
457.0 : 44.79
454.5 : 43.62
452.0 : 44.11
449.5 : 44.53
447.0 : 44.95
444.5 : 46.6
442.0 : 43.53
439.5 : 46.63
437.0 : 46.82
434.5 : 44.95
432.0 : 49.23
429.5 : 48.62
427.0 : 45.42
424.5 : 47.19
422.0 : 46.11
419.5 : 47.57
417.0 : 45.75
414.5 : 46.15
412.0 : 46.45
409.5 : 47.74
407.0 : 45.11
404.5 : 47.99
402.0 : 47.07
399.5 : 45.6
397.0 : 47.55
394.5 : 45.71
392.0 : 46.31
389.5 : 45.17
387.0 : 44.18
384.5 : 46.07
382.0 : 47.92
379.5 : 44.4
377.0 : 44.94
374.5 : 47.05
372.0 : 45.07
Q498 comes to 1.6 yr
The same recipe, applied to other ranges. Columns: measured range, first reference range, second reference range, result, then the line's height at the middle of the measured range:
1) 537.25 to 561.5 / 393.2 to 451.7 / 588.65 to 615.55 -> 3.04 yr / 46.3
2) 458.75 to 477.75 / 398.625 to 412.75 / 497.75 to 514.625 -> -1.75 yr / 42.2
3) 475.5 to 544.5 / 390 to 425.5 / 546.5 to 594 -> 4.55 yr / 45.3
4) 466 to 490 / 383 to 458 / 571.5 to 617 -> 0.88 yr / 46.1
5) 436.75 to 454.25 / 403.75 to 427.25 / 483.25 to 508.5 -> -0.32 yr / 44.3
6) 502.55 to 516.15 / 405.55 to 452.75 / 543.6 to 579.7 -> 1.08 yr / 43.8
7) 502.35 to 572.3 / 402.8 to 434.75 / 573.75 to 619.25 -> 5.99 yr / 46.2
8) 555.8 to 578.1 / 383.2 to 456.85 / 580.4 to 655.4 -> 0.96 yr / 45.4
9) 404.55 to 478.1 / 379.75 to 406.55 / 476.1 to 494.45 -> -2.60 yr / 44.5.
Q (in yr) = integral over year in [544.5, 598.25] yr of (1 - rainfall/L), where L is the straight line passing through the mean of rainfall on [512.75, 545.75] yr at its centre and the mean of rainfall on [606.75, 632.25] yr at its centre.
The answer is -3.7 yr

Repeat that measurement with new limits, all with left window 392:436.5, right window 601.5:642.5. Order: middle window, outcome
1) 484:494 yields 0.7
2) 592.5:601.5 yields -1.3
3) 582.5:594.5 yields -1.6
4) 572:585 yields -0.8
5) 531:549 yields 1.4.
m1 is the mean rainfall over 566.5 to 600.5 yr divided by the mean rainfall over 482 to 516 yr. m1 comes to 1.16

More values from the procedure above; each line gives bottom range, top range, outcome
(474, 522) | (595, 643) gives 1.03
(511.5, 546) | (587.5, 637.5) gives 1.02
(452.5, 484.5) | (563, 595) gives 1.01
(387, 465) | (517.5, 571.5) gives 0.92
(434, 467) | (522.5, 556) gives 0.93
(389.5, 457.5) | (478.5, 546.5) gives 0.91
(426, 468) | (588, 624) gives 0.97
